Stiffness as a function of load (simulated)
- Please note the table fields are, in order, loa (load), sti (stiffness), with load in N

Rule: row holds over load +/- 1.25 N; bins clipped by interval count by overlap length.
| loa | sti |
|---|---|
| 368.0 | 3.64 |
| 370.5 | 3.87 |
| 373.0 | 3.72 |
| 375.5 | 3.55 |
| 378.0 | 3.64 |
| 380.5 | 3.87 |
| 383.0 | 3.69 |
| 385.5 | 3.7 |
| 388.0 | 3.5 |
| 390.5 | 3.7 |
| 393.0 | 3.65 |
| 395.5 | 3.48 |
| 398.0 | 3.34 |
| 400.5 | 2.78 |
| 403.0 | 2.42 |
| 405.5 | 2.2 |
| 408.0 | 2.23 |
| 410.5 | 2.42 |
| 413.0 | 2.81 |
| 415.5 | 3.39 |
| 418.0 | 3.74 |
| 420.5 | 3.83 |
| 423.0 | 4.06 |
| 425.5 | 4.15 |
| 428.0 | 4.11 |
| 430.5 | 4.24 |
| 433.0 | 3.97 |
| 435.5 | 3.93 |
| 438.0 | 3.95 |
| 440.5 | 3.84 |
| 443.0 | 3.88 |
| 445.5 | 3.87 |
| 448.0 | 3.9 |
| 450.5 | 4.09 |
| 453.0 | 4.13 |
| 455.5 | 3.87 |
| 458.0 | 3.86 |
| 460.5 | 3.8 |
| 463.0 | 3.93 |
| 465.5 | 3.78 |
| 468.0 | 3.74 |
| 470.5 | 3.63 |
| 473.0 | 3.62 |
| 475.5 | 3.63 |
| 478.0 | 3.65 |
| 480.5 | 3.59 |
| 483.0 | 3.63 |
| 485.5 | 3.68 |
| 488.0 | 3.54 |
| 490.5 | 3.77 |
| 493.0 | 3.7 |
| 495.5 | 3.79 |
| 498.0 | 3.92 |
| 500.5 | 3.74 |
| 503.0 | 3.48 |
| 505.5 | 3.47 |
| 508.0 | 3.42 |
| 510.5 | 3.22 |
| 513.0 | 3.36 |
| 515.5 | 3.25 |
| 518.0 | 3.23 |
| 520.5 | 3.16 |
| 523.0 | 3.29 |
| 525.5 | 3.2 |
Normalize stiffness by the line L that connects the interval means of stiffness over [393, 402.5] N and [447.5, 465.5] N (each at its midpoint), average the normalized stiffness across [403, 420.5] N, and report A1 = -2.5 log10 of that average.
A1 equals 0.19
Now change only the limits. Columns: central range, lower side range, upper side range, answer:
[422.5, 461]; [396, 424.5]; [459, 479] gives -0.17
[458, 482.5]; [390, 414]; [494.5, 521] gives -0.14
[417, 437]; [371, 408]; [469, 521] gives -0.17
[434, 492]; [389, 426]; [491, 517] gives -0.12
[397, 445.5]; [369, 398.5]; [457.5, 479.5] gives 0.07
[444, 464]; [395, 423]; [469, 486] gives -0.15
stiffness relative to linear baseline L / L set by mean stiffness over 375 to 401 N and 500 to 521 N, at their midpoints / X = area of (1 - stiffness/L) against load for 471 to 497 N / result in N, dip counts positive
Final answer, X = -1.95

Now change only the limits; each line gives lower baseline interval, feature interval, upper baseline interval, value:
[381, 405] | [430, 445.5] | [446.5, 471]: -1.00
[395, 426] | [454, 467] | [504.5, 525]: -2.65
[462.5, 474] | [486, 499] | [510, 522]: -0.95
